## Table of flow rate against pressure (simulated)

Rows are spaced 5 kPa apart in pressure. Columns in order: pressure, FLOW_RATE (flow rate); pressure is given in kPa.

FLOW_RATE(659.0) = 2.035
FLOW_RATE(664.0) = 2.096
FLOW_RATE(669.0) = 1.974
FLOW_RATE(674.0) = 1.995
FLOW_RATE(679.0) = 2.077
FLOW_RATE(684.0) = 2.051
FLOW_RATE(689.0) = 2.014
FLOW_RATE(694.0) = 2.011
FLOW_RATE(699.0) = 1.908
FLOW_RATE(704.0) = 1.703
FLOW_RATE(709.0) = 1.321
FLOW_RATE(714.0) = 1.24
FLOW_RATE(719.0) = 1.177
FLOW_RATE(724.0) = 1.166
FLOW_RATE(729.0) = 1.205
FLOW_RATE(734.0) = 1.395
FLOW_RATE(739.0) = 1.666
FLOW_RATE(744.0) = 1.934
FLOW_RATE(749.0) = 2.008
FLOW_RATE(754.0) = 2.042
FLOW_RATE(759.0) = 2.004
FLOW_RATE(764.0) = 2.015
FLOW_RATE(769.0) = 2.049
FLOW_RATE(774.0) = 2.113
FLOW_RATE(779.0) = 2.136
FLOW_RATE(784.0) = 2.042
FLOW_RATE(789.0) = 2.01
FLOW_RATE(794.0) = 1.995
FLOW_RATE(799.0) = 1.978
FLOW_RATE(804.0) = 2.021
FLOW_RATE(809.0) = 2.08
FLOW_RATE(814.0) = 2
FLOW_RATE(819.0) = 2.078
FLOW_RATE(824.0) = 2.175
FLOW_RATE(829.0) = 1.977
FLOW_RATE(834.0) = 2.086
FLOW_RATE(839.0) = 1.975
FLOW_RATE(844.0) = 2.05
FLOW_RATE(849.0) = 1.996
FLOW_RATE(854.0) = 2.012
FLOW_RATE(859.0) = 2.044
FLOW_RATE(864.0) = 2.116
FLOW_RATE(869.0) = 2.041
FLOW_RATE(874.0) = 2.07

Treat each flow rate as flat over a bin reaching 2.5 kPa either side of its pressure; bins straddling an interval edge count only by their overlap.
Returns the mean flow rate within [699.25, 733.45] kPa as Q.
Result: 1.35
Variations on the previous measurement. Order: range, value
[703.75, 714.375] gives 1.4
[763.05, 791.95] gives 2.06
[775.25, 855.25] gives 2.04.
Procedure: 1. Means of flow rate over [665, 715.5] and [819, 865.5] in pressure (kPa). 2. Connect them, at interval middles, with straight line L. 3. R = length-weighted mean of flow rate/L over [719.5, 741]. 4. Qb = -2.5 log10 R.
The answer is 0.385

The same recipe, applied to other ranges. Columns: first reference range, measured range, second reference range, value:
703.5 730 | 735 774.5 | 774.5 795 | -0.14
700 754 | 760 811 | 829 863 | -0.16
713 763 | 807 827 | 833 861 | -0.09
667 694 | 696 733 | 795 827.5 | 0.41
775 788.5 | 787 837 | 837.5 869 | 0.01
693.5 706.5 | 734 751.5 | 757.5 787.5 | 0.10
